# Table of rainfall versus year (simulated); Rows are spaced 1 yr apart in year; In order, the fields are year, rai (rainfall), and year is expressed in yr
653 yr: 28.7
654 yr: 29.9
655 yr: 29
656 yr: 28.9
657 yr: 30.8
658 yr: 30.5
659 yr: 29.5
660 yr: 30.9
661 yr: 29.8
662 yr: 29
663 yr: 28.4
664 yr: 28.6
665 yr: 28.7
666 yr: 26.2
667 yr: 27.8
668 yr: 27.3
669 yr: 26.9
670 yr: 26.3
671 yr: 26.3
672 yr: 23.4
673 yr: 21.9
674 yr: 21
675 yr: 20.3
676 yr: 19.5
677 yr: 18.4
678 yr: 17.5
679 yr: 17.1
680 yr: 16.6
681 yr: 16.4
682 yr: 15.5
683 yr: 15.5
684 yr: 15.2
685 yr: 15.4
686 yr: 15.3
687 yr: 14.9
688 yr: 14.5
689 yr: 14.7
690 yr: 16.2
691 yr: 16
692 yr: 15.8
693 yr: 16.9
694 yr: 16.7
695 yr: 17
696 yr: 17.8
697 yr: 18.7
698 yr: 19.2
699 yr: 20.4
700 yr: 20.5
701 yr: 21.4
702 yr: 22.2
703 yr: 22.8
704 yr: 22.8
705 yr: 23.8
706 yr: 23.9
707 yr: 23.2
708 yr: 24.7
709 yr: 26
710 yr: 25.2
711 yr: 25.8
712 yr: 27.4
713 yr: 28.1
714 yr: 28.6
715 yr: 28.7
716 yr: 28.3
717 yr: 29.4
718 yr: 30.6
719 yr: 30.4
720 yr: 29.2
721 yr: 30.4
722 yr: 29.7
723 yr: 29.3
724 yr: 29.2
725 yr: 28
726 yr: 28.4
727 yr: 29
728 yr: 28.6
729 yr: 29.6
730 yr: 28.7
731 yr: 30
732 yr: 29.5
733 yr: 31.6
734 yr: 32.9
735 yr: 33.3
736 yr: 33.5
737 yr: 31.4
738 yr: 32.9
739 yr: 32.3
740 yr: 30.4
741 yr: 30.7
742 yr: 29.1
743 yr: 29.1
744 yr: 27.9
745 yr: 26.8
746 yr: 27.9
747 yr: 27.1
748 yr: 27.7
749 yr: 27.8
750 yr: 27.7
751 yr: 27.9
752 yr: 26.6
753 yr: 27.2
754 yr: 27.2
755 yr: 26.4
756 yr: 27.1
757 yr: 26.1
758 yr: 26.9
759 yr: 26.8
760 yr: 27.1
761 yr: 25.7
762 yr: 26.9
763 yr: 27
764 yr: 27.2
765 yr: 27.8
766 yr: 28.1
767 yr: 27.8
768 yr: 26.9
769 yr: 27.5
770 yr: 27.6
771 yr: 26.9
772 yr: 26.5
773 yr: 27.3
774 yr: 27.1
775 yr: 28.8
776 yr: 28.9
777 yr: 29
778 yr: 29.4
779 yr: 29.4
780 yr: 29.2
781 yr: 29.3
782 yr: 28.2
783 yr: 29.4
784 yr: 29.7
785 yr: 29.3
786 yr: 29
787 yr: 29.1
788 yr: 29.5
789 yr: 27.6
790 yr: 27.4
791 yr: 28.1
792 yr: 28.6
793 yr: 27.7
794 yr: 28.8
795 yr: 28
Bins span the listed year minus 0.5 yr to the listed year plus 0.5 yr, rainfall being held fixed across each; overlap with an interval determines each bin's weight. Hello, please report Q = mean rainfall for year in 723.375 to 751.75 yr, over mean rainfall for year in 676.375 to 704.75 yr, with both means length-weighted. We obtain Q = 1.7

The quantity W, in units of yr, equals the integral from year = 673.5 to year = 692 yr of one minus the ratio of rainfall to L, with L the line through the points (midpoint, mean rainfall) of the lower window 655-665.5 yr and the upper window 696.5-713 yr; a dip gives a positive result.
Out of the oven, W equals 6.8 yr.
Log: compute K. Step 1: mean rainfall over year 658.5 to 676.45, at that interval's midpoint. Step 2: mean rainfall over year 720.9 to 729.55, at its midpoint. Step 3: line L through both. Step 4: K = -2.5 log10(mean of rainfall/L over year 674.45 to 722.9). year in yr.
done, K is 0.29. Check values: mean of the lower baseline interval 26.2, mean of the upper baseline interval 29.1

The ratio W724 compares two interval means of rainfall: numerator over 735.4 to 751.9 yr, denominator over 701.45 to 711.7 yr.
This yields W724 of 1.22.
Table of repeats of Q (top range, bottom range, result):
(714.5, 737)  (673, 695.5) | 1.79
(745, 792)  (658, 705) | 1.32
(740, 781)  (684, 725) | 1.22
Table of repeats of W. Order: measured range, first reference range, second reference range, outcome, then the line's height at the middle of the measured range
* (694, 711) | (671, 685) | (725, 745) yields 1.3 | 23.6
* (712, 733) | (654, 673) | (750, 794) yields -0.9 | 28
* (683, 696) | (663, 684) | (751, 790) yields 4.1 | 23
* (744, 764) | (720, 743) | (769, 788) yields 1.6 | 29.5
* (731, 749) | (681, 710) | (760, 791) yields -4.7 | 24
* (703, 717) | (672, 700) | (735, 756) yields -2.4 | 22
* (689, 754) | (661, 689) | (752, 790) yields -4.6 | 24.5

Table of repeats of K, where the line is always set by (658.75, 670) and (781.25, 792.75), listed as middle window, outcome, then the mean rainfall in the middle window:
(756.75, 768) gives 0.06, 27.1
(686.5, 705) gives 0.47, 18.4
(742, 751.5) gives 0.03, 27.8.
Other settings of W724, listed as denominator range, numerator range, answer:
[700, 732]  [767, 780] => 1.03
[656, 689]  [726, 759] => 1.28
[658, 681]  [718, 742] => 1.24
